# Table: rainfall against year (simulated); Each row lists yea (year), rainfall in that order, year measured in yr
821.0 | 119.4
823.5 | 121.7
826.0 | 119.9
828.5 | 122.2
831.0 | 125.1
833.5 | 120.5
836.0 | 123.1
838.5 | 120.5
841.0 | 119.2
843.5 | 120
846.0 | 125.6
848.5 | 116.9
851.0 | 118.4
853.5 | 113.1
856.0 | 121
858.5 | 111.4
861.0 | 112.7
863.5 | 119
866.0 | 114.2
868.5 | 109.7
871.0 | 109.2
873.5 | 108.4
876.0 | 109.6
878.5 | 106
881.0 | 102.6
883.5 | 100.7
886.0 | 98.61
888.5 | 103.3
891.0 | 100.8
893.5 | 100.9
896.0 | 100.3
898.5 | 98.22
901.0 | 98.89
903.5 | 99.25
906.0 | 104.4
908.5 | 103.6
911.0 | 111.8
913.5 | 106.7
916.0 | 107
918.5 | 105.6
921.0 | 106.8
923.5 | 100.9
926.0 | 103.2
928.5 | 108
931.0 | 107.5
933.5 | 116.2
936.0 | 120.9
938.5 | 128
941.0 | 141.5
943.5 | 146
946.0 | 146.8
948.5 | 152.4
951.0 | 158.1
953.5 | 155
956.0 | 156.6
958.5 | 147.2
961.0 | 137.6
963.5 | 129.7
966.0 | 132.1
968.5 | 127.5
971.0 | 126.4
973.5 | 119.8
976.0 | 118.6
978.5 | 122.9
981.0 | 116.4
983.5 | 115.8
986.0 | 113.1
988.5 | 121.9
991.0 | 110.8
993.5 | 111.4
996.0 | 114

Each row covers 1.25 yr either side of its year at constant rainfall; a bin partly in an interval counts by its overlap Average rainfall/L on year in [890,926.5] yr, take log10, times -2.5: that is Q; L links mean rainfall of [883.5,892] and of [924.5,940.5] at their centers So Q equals 0.04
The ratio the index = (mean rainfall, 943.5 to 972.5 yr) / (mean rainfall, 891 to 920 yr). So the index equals 1.4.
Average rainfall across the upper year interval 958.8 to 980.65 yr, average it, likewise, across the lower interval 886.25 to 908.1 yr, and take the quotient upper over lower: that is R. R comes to 1.26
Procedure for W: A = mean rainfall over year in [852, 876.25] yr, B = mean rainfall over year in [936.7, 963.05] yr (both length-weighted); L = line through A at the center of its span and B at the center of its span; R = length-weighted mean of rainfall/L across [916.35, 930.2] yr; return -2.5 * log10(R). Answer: 0.28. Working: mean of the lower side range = 113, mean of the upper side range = 146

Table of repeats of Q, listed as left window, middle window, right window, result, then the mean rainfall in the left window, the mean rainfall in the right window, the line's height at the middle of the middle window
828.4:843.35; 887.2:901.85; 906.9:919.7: 0.10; 122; 107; 110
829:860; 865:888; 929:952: 0.17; 120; 134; 124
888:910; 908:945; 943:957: 0.13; 101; 153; 129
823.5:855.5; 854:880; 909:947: 0.07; 120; 117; 119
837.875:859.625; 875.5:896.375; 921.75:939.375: 0.13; 118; 112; 115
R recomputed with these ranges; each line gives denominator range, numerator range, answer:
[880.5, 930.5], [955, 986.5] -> 1.24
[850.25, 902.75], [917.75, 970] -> 1.21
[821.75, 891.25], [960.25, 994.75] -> 1.06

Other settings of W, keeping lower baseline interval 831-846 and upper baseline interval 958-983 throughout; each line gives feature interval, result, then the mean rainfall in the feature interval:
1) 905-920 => 0.169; 107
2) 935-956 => -0.151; 145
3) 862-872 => 0.088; 113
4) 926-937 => 0.123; 112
